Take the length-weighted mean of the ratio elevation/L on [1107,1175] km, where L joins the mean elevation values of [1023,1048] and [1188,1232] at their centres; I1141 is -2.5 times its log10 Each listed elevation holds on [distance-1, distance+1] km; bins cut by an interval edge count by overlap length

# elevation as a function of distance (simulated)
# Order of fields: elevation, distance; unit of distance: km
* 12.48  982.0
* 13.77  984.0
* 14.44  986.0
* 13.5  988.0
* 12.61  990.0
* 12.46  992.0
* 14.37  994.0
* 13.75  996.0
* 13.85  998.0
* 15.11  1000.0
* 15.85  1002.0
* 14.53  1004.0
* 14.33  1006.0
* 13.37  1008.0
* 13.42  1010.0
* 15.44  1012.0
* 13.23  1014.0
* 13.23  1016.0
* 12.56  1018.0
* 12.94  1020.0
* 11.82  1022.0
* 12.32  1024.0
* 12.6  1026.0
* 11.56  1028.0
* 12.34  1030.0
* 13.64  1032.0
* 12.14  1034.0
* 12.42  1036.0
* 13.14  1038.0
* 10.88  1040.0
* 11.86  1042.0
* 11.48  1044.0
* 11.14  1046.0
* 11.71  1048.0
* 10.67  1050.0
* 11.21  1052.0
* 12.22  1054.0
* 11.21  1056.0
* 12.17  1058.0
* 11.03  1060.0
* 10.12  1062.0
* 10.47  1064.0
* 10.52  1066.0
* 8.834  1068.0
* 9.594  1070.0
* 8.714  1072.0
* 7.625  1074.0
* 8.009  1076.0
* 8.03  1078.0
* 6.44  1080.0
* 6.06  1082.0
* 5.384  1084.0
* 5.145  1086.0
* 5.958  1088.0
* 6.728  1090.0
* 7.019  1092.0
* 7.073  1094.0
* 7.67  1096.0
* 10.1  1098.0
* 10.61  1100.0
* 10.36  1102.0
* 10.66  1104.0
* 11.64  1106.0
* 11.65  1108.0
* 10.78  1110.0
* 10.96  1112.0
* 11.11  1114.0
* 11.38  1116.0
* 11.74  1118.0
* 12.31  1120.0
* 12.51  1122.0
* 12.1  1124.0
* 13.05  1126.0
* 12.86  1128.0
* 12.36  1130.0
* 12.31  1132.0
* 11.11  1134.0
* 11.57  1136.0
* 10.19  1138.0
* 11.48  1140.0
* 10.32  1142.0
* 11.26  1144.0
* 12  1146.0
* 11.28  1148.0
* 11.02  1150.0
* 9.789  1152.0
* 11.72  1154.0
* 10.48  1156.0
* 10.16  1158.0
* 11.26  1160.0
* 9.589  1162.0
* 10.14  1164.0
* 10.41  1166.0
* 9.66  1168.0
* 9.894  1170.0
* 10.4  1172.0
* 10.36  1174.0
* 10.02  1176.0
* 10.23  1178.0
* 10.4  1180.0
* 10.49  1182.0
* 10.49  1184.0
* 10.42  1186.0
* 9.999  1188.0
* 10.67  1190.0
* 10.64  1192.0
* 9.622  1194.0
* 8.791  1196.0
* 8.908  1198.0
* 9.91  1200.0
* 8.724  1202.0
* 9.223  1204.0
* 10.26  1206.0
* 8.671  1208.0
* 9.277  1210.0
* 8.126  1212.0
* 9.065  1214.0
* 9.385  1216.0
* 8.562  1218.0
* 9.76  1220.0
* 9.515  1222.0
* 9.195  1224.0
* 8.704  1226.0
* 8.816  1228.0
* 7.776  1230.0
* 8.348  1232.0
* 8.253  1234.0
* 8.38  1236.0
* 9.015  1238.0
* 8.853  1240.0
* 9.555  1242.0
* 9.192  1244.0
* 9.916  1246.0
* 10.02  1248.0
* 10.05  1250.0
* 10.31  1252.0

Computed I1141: -0.08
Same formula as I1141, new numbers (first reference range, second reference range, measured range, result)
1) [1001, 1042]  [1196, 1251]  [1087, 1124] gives 0.13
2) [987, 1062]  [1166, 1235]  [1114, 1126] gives -0.10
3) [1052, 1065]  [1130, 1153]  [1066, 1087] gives 0.43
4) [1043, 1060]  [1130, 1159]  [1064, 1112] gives 0.30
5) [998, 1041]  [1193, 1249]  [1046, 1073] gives 0.16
